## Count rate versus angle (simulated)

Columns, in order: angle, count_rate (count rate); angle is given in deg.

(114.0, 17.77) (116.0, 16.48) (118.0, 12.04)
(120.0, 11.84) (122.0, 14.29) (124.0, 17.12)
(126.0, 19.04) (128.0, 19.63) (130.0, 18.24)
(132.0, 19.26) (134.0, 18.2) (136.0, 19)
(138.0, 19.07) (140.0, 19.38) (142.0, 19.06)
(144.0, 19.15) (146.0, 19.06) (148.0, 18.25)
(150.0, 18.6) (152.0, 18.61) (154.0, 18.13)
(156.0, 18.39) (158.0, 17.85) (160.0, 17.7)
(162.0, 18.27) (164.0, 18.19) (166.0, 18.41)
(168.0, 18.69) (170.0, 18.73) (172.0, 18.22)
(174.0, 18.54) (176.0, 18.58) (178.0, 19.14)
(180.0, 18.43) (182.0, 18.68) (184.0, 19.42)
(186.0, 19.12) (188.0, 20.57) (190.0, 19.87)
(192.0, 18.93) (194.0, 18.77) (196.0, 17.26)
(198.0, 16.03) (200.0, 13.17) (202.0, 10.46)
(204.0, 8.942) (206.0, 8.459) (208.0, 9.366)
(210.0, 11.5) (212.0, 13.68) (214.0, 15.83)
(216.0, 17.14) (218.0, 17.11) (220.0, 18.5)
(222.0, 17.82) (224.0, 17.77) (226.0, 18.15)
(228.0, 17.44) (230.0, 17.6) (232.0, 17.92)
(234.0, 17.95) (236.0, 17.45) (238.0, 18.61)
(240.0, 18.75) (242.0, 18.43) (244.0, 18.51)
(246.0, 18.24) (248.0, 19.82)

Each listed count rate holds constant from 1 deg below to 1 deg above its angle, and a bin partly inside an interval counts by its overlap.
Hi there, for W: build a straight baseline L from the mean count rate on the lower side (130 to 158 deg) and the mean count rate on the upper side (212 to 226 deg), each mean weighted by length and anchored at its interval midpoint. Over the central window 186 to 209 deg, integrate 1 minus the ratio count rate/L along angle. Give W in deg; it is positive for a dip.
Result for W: 3.6 deg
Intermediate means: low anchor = 18.7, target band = 14.9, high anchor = 17.2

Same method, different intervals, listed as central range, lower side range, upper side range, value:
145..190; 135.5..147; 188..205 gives -3.1 deg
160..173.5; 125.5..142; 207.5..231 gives -0.4 deg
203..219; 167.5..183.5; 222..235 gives 4.7 deg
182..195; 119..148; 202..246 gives -2.0 deg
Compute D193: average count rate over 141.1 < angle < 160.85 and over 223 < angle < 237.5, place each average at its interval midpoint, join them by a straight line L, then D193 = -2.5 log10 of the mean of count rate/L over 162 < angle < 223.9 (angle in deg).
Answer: 0.09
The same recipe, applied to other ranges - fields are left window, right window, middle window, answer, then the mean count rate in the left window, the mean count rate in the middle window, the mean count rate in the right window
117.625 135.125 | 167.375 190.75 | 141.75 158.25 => -0.05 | 16.8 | 18.6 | 19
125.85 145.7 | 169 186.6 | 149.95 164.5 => 0.04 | 19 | 18.2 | 18.8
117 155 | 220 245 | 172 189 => -0.06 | 17.8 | 19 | 18.1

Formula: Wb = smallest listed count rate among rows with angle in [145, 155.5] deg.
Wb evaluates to 18.13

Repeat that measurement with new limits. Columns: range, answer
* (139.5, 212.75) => 8.459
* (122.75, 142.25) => 17.12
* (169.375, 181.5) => 18.22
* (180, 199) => 16.03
